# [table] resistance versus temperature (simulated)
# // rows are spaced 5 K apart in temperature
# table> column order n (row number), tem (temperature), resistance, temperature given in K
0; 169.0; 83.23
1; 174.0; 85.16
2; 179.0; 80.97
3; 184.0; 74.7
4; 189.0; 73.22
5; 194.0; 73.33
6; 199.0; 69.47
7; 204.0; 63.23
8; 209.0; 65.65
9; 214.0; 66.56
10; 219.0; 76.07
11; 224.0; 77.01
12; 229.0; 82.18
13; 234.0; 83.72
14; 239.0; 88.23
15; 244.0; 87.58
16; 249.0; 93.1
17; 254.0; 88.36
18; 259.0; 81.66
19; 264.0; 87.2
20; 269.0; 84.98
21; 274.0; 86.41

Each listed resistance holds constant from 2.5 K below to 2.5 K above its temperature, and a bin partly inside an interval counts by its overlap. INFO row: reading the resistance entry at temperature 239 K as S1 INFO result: 88.23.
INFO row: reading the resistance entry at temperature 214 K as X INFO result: 66.56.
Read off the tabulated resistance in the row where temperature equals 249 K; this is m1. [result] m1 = 93.1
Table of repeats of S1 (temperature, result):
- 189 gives 73.22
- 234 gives 83.72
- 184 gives 74.7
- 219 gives 76.07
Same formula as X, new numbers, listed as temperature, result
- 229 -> 82.18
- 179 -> 80.97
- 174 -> 85.16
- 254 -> 88.36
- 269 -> 84.98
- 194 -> 73.33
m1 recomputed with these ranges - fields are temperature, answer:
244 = 87.58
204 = 63.23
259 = 81.66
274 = 86.41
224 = 77.01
